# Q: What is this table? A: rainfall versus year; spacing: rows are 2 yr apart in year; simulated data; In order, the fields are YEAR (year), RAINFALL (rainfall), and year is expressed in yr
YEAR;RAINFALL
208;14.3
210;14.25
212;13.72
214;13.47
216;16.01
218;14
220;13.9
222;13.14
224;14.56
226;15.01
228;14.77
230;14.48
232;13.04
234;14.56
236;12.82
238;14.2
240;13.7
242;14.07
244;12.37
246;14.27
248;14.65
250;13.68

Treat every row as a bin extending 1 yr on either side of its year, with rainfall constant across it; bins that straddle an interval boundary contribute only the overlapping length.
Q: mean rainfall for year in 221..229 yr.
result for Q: 14.4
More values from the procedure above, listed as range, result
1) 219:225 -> 13.9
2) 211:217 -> 14.4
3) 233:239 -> 13.9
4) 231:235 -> 13.8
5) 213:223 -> 14.1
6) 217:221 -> 13.9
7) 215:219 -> 15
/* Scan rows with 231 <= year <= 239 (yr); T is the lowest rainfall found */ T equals 12.82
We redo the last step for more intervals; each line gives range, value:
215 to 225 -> 13.14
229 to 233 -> 13.04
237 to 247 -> 12.37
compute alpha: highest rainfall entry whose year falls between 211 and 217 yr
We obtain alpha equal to 16.01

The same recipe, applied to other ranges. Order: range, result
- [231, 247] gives 14.56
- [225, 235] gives 15.01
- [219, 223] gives 13.9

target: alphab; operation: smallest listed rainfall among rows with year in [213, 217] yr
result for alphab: 13.47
